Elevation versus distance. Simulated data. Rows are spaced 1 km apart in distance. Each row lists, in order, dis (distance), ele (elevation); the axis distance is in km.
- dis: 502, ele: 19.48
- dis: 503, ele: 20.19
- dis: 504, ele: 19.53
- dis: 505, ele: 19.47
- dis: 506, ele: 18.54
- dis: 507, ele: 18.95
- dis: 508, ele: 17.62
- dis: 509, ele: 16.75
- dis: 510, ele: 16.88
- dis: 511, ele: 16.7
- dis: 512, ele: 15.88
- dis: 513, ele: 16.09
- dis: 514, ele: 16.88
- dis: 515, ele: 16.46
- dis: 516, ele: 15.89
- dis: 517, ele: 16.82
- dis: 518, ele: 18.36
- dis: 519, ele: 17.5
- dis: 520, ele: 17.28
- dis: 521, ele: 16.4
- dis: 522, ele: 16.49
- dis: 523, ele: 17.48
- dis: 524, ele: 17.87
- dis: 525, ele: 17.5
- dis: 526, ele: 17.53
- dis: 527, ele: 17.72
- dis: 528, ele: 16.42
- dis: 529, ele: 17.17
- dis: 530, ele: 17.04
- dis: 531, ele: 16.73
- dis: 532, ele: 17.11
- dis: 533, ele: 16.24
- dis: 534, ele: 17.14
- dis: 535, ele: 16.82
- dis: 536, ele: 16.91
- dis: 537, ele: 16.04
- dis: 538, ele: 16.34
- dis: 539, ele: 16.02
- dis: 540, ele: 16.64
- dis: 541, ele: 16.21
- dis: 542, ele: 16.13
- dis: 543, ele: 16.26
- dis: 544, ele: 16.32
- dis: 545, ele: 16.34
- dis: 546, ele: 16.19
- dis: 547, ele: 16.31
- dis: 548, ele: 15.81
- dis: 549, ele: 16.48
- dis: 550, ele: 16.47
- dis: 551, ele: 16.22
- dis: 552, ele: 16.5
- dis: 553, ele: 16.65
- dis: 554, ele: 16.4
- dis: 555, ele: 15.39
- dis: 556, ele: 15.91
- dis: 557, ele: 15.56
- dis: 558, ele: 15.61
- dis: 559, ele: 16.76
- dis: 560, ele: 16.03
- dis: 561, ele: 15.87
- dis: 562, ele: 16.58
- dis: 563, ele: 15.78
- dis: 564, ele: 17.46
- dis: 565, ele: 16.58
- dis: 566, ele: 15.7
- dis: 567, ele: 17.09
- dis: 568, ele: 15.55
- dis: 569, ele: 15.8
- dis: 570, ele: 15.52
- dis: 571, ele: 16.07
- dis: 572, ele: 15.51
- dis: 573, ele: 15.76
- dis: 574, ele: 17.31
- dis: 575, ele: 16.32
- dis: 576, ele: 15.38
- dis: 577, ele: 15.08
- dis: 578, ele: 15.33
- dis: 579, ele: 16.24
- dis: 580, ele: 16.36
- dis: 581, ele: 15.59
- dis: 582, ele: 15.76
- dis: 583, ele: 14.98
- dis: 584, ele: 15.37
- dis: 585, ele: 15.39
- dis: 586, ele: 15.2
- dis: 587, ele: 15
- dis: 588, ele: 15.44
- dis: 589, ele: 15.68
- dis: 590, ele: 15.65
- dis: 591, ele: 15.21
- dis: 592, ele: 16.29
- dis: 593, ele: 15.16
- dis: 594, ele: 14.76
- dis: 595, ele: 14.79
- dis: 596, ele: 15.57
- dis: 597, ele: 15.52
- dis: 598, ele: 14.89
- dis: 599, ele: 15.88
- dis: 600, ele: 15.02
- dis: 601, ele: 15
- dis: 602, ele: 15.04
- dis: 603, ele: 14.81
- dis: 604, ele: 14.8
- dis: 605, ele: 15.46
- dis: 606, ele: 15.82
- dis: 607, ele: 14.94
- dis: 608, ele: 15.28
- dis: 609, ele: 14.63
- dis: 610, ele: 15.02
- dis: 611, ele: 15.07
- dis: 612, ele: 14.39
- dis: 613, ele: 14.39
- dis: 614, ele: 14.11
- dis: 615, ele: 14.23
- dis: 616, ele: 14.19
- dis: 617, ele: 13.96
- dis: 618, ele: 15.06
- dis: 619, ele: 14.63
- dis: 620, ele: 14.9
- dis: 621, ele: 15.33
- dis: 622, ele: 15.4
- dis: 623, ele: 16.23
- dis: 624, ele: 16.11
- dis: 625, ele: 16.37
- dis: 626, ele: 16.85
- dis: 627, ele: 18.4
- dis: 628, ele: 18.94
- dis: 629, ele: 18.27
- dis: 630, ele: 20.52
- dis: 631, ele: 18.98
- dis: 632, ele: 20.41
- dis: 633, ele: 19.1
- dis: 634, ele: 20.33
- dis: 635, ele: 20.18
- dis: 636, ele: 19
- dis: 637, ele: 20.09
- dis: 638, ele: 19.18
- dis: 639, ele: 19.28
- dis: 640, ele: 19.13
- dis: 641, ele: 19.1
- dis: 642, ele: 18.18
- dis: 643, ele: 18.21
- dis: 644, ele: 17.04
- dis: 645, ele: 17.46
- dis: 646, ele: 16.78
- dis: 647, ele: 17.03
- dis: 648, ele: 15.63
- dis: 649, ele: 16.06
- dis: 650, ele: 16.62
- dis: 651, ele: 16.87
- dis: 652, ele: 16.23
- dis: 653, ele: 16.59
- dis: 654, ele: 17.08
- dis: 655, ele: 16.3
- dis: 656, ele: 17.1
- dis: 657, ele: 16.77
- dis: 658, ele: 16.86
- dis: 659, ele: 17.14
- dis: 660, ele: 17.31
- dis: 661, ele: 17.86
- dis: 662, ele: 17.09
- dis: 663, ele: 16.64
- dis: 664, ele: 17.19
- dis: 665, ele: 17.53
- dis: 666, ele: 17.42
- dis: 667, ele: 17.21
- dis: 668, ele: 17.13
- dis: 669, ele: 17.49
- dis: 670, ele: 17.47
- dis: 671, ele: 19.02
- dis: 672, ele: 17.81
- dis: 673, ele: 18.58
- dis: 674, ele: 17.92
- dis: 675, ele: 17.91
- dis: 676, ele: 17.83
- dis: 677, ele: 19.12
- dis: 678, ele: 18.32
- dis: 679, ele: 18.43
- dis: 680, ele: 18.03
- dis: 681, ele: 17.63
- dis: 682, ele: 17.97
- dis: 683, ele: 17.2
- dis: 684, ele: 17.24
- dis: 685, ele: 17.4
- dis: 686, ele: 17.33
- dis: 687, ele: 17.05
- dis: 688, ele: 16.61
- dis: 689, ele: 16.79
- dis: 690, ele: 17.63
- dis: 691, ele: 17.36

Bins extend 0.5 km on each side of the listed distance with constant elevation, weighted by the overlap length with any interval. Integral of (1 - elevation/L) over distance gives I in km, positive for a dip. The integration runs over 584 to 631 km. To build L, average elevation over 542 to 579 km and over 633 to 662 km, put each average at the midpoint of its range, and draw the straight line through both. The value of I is 4.0 km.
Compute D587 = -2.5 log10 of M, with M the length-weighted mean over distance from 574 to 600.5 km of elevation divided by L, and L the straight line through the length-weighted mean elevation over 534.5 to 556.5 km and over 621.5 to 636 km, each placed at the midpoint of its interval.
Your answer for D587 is 0.12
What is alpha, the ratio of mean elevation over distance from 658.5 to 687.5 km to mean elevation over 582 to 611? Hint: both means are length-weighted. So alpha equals 1.2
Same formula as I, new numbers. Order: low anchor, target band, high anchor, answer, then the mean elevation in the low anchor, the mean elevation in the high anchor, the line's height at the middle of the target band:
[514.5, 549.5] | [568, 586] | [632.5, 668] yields 1.4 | 16.7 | 17.6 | 17.1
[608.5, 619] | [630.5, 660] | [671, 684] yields -3.0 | 14.5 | 18.1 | 16.3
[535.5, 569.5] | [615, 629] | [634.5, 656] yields 1.2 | 16.2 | 17.7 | 17.3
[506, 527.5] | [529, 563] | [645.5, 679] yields 1.6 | 17.1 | 17.3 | 17.2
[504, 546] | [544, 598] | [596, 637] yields 2.4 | 17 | 16.2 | 16.6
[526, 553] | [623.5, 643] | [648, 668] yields -2.3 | 16.5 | 16.9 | 16.8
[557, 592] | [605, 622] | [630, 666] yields 2.1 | 15.9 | 17.8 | 16.9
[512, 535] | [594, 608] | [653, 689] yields 1.7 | 17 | 17.5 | 17.2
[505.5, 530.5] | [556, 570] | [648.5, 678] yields 0.8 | 17.1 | 17.3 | 17.2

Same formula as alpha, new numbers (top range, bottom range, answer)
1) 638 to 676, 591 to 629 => 1.13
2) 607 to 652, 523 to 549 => 1.02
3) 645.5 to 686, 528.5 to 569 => 1.06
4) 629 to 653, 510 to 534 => 1.08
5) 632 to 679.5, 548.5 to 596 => 1.12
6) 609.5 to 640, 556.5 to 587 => 1.07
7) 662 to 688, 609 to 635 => 1.07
